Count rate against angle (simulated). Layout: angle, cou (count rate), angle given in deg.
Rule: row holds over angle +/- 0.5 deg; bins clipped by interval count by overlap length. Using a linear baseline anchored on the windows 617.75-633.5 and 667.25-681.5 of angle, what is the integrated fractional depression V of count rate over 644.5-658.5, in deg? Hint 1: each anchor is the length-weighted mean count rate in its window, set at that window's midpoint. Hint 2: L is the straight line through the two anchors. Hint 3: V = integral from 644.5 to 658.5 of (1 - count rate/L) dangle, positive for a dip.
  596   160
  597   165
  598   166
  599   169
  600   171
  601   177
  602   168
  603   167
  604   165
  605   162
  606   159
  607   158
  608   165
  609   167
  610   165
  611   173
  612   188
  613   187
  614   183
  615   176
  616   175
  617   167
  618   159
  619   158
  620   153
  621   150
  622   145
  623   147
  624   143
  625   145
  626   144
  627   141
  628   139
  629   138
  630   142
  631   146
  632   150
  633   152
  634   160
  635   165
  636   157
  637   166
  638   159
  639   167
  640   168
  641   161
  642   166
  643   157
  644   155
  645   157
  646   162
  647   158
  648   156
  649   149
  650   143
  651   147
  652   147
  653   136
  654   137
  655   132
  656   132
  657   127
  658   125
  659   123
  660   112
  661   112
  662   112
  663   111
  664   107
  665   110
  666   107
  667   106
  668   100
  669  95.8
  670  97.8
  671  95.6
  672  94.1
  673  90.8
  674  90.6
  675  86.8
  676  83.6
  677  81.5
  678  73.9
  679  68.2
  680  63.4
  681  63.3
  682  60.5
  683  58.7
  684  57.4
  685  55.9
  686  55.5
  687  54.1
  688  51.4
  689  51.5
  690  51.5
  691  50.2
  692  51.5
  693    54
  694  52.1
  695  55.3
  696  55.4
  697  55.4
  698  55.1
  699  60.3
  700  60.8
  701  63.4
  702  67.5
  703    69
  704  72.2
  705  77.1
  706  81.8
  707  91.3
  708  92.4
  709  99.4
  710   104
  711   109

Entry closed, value -3.6 deg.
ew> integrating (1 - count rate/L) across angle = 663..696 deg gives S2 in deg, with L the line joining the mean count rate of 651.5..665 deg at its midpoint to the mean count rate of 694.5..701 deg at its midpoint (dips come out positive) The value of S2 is 5.5 deg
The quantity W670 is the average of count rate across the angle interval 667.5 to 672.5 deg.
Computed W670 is 96.7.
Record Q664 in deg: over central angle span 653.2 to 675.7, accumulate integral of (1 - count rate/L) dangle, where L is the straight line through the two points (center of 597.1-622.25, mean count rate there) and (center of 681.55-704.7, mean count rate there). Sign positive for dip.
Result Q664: -3.27 deg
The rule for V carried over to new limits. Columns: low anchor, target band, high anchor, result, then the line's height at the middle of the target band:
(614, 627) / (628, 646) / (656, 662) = -2.1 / 140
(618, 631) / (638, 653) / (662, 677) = -3.9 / 124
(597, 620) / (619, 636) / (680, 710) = -0.3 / 146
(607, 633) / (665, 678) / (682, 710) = 0.0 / 94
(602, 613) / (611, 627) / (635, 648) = 0.4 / 166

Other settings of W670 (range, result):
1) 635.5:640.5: 163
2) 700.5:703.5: 66.6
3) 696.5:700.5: 57.9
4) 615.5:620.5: 162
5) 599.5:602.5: 172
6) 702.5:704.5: 70.6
